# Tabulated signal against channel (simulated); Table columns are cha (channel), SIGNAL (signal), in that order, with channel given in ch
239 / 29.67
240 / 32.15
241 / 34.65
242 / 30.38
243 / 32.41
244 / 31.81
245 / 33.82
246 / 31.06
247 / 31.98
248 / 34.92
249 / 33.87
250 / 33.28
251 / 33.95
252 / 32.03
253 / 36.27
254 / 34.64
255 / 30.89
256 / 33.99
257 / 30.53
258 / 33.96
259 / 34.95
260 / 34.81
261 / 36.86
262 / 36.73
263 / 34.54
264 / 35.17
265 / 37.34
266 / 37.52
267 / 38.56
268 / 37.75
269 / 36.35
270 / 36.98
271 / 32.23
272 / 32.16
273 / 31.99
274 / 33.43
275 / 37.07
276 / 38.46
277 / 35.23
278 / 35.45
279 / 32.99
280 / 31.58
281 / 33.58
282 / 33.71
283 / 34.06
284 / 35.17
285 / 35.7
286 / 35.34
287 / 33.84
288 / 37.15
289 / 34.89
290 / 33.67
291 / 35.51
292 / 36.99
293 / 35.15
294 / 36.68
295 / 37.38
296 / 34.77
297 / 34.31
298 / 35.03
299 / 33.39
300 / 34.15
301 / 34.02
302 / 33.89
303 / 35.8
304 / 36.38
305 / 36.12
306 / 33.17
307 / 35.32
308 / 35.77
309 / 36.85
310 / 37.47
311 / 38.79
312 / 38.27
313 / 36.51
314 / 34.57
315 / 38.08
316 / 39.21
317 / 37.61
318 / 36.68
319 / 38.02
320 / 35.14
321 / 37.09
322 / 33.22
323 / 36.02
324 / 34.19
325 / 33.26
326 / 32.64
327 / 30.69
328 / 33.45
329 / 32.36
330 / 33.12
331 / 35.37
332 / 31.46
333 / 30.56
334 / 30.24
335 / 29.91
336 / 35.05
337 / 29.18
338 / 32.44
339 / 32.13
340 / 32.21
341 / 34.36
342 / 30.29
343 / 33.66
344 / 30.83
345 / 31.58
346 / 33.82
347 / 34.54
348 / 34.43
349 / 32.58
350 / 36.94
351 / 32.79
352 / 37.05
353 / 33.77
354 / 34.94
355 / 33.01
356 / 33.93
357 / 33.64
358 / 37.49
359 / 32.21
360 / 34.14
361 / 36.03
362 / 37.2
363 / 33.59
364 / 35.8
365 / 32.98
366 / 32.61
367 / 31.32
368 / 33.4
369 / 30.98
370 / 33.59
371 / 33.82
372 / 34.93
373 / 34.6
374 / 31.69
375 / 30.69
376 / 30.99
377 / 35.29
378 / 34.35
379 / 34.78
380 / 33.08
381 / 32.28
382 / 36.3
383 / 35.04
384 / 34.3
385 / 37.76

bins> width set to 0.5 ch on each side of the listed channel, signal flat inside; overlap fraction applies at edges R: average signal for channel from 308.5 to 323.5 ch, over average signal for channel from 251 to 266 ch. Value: 1.1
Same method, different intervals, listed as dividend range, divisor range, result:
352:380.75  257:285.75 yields 0.96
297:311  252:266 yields 1.02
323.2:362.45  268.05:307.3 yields 0.95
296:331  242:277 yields 1.03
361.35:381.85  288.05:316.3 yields 0.94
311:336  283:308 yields 0.98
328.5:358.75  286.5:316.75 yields 0.93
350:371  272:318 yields 0.96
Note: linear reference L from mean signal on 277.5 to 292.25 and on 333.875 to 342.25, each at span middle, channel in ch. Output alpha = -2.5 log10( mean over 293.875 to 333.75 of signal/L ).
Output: -0.06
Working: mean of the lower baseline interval 34.6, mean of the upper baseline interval 31.9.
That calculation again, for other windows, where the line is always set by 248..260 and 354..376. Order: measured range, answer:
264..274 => -0.06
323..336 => 0.04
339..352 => 0.01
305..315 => -0.09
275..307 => -0.04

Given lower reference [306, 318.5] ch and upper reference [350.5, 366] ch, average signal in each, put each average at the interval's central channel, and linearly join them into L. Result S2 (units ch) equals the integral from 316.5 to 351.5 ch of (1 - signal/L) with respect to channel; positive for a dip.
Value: 2.4 ch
